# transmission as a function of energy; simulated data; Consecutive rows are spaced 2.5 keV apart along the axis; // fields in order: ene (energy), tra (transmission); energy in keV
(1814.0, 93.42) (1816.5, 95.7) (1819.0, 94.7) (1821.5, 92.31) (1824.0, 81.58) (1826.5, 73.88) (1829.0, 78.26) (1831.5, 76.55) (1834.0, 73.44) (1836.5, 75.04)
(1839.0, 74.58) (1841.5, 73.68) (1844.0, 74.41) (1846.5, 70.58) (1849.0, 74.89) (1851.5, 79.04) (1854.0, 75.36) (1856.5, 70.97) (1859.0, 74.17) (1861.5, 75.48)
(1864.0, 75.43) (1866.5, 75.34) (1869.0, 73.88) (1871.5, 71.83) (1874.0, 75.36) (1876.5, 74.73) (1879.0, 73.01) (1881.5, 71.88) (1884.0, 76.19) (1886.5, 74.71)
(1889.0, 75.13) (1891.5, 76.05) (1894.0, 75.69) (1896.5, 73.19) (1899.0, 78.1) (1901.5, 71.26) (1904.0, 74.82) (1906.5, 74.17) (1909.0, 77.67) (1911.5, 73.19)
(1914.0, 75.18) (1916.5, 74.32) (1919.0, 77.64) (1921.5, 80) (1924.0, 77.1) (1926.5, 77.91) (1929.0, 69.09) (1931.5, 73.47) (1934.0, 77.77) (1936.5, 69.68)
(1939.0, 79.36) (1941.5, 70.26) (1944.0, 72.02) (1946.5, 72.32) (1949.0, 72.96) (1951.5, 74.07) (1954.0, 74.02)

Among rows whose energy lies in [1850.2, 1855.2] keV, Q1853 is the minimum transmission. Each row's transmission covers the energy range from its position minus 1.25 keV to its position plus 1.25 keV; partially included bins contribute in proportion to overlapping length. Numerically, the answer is 75.36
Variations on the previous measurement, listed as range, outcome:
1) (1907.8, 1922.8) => 73.19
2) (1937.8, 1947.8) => 70.26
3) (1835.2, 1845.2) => 73.68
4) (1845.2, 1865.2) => 70.58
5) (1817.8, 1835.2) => 73.44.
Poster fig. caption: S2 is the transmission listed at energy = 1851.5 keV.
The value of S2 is 79.04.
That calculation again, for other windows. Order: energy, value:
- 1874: 75.36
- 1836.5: 75.04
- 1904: 74.82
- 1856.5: 70.97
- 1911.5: 73.19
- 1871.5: 71.83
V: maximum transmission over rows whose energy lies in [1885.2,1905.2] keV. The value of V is 78.1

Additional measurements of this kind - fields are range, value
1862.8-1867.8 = 75.43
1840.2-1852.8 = 79.04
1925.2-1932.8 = 77.91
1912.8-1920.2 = 77.64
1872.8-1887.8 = 76.19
